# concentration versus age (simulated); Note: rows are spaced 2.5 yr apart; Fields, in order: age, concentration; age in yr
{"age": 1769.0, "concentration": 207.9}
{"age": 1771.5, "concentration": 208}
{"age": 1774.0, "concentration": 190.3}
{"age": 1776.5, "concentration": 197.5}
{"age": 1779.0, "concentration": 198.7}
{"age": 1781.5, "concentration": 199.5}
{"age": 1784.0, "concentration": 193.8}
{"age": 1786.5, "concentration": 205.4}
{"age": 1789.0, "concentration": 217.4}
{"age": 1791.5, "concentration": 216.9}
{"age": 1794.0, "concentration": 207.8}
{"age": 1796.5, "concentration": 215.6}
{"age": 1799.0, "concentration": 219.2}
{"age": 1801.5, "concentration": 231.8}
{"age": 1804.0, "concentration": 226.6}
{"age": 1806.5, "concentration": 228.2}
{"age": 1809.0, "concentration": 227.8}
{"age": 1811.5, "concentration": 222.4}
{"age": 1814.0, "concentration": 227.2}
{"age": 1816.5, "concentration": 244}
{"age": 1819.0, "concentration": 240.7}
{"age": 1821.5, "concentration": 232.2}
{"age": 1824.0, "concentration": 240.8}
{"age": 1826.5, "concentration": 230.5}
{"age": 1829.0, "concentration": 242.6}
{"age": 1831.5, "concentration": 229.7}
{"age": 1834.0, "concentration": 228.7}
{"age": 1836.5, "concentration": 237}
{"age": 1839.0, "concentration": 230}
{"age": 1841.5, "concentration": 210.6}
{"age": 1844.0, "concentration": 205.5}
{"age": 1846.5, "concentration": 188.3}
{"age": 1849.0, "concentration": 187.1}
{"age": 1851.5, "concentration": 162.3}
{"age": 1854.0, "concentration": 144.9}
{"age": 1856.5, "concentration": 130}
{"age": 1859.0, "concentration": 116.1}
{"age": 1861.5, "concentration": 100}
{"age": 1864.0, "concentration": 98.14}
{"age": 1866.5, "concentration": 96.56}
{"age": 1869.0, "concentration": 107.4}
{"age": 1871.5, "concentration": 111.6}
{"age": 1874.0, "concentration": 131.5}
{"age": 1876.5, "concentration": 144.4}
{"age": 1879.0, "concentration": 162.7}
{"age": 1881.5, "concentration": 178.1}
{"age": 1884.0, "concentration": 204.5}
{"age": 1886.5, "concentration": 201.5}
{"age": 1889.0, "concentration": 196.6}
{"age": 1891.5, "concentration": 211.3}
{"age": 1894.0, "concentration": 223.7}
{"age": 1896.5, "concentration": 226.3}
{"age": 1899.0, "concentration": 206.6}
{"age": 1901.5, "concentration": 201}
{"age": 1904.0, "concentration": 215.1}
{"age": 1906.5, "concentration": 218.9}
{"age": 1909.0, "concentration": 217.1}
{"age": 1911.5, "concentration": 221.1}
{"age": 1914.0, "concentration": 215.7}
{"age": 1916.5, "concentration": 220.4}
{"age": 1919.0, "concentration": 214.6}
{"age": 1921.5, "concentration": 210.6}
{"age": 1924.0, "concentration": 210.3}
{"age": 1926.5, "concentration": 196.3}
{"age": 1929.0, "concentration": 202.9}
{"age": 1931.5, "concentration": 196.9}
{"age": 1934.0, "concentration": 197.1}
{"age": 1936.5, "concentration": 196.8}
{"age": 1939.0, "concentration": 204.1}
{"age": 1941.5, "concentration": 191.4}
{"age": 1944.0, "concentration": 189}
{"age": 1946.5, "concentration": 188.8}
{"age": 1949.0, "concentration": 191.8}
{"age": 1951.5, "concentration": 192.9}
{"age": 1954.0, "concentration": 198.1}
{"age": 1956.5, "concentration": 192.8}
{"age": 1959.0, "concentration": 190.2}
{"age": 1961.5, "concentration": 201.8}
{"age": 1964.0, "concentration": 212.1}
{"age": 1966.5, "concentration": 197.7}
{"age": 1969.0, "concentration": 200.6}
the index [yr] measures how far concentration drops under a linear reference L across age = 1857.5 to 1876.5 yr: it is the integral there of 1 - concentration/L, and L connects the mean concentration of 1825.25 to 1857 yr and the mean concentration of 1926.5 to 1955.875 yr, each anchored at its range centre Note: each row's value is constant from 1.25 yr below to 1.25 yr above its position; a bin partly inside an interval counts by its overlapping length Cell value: 8.5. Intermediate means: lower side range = 204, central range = 111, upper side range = 195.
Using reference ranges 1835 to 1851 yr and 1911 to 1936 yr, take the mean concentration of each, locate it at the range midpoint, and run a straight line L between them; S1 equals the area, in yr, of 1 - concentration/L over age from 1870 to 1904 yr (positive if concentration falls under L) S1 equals 3.7 yr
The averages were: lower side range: 208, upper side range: 208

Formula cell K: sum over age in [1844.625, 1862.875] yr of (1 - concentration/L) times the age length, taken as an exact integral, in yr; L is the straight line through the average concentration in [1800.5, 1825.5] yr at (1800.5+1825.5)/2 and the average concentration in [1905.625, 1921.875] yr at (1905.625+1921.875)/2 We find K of 6.3 yr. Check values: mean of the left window 232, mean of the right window 217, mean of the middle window 149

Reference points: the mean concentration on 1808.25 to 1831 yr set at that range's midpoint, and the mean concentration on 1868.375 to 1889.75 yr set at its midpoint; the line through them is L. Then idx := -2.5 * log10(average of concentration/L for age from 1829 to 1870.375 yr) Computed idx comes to 0.18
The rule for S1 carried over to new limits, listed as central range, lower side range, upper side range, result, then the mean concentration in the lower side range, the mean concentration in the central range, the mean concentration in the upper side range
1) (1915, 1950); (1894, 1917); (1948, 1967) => 0.9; 216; 201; 197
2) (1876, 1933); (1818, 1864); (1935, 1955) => -3.1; 195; 205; 194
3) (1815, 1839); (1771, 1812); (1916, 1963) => -3.1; 212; 236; 199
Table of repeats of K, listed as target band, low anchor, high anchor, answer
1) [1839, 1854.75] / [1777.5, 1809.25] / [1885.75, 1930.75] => 1.8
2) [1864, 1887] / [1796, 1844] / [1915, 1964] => 7.6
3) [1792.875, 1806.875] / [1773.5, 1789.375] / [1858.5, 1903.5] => -2.0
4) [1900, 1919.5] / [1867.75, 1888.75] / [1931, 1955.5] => -4.5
